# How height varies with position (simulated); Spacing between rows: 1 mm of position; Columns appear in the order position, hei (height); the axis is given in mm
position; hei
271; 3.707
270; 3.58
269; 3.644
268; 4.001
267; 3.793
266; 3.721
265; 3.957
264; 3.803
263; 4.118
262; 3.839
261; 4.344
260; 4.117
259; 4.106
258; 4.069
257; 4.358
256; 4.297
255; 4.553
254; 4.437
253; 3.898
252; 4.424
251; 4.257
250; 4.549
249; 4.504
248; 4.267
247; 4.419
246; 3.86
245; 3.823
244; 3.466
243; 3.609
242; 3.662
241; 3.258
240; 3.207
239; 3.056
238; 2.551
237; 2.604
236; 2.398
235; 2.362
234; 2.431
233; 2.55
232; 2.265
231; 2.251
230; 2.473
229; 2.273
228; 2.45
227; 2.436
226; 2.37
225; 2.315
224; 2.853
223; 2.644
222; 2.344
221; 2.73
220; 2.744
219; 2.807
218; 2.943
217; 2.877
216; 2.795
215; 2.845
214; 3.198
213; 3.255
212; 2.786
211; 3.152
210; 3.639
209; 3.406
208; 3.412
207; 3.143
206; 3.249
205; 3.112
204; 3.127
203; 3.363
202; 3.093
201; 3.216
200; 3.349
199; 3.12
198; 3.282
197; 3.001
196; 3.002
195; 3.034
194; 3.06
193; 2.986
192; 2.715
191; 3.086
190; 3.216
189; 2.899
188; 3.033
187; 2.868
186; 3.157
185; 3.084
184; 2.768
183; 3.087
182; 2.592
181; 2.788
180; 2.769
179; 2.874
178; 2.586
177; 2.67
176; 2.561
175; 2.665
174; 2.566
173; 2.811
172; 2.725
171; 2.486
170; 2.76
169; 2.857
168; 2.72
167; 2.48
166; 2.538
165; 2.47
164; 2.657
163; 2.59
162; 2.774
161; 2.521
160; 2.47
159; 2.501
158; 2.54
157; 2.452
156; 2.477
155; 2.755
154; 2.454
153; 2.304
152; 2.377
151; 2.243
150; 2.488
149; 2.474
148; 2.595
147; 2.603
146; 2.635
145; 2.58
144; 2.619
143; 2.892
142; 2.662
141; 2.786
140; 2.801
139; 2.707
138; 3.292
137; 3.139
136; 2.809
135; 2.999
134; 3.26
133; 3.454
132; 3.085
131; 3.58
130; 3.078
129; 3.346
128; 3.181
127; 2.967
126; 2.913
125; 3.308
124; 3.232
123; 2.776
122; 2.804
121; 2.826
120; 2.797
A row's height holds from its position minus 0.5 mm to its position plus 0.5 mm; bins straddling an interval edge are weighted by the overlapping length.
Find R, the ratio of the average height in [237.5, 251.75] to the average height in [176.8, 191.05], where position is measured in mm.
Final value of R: 1.30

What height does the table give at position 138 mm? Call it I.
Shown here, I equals 3.292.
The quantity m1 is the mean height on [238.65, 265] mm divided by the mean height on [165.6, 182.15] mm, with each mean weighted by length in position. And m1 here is 1.50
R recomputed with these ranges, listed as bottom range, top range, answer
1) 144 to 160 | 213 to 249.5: 1.17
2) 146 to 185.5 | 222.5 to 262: 1.29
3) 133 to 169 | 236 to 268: 1.46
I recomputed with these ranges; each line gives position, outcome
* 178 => 2.586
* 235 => 2.362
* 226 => 2.37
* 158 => 2.54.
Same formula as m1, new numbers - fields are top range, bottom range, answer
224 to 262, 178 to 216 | 1.11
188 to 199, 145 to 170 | 1.19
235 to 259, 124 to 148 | 1.27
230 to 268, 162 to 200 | 1.29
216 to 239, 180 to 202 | 0.85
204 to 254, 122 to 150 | 1.06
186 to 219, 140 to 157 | 1.21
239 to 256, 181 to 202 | 1.32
